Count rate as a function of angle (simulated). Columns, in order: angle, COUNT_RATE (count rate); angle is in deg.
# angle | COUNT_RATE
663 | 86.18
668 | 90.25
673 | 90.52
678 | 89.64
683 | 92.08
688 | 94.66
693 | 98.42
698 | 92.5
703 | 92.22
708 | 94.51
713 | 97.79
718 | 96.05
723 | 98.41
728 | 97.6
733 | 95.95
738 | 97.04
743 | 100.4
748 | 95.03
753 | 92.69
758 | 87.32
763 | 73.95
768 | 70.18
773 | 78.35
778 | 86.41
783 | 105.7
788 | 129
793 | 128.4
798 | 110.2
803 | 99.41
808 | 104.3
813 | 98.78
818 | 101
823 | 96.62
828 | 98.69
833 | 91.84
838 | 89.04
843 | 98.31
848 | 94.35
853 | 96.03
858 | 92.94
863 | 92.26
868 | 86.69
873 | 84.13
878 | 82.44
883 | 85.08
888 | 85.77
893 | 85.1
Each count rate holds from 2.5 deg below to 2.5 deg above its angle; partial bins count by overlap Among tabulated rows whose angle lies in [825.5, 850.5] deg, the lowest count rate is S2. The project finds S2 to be 89.04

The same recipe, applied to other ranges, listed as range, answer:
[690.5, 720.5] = 92.22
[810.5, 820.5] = 98.78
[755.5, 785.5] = 70.18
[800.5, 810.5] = 99.41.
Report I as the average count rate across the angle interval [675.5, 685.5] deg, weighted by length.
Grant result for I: 90.9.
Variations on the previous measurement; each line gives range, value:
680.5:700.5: 94.4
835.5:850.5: 93.9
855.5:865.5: 92.6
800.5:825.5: 100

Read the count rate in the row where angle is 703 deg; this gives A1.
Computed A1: 92.22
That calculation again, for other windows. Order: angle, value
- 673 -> 90.52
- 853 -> 96.03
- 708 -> 94.51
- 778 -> 86.41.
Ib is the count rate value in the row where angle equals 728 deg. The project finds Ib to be 97.6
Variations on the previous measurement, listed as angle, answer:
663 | 86.18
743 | 100.4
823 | 96.62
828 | 98.69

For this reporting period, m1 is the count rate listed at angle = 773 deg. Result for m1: 78.35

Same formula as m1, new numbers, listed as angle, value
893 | 85.1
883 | 85.08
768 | 70.18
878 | 82.44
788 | 129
